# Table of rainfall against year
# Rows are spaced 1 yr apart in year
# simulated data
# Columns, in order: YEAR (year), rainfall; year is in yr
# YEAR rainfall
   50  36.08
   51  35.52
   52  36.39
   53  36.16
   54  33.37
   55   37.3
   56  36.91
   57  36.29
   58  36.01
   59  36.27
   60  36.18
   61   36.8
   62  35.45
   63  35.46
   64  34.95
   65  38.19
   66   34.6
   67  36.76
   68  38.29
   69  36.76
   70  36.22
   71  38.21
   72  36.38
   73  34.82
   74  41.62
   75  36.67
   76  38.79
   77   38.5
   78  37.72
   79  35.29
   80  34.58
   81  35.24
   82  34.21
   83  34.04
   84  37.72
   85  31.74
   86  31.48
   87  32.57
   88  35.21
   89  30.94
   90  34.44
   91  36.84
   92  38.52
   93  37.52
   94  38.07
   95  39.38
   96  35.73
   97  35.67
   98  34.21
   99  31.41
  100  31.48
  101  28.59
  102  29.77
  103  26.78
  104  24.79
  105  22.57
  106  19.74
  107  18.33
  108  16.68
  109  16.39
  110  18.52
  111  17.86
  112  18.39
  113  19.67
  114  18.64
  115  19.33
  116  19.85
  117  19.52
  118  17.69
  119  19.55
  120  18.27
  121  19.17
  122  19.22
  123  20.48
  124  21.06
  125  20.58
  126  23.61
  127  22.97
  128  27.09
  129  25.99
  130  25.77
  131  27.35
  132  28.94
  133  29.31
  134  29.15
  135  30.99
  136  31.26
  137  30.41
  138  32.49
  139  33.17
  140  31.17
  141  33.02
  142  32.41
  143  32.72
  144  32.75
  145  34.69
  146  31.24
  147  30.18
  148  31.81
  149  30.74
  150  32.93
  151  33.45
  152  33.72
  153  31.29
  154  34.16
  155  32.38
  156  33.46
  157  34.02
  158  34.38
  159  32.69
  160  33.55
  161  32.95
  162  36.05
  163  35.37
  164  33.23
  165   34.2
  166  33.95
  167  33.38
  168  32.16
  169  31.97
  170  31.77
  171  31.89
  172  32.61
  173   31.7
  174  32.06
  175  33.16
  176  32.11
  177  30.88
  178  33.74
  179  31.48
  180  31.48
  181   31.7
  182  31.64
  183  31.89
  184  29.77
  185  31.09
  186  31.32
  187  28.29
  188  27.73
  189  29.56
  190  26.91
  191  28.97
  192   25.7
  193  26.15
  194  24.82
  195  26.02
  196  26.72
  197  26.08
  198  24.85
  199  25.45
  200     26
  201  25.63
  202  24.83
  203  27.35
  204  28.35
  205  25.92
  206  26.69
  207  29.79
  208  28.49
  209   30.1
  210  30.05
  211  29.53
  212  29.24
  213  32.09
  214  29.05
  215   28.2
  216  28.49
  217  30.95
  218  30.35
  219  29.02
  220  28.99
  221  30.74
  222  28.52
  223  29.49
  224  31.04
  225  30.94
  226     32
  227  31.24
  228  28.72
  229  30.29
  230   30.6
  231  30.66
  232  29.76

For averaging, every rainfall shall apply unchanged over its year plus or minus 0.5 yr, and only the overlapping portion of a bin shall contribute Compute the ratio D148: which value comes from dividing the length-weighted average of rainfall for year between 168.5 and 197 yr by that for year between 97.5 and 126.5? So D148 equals 1.4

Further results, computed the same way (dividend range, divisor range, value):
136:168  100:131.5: 1.53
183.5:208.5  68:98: 0.76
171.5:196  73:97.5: 0.83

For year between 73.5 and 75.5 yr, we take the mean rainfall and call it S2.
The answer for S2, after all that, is 39.1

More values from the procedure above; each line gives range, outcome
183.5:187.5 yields 30.1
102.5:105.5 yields 24.7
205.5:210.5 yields 29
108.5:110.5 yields 17.5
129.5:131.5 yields 26.6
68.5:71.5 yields 37.1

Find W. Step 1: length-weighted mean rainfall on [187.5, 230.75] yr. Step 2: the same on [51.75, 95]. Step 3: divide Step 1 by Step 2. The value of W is 0.79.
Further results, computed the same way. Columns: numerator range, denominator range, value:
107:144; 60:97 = 0.67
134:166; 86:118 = 1.20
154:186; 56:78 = 0.89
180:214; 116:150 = 1.04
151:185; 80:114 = 1.11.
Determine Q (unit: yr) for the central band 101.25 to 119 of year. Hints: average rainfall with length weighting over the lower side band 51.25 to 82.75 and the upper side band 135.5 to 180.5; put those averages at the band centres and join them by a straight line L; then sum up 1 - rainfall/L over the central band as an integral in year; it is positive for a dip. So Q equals 7.3 yr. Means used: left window 36.4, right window 32.7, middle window 20.4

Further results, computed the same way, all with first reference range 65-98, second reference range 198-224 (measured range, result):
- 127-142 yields 1.54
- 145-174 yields -1.29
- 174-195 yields 0.14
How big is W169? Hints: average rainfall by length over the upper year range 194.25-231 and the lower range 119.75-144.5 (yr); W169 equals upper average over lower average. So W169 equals 1.05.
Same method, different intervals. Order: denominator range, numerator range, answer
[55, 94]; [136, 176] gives 0.91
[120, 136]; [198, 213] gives 1.12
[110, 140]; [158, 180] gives 1.39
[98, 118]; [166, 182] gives 1.45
